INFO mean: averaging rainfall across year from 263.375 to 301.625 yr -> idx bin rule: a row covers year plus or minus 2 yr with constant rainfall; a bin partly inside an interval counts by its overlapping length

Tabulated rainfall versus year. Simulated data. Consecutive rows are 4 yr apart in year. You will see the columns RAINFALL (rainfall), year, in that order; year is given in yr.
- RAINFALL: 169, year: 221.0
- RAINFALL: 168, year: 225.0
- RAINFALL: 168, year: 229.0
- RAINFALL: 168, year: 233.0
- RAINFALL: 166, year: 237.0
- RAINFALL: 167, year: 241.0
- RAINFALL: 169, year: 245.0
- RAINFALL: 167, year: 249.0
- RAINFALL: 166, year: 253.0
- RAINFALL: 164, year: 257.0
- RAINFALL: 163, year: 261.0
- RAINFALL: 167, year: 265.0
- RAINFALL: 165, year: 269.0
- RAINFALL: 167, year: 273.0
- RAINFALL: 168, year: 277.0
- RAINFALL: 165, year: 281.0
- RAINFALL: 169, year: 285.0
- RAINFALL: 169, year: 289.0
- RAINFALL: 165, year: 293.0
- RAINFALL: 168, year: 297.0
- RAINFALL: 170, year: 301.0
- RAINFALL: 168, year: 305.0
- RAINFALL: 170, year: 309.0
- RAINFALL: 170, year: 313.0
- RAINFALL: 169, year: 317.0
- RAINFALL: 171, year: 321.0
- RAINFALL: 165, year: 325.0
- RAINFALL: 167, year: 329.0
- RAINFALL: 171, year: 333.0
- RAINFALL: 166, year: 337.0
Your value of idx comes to 167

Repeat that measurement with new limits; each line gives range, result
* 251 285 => 166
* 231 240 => 167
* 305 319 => 169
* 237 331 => 167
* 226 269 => 166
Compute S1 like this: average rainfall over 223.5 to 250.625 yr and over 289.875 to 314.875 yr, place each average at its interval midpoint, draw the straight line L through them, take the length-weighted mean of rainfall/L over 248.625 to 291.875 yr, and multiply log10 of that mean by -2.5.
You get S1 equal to 0.01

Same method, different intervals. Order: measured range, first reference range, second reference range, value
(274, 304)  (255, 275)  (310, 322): 0.00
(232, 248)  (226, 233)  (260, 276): 0.00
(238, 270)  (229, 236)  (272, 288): 0.01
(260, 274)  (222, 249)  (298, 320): 0.02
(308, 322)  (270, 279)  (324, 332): -0.02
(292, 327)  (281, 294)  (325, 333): -0.01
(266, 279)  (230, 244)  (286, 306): 0.01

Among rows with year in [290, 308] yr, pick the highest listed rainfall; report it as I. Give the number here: 170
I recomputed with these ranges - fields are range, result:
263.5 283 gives 168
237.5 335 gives 171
